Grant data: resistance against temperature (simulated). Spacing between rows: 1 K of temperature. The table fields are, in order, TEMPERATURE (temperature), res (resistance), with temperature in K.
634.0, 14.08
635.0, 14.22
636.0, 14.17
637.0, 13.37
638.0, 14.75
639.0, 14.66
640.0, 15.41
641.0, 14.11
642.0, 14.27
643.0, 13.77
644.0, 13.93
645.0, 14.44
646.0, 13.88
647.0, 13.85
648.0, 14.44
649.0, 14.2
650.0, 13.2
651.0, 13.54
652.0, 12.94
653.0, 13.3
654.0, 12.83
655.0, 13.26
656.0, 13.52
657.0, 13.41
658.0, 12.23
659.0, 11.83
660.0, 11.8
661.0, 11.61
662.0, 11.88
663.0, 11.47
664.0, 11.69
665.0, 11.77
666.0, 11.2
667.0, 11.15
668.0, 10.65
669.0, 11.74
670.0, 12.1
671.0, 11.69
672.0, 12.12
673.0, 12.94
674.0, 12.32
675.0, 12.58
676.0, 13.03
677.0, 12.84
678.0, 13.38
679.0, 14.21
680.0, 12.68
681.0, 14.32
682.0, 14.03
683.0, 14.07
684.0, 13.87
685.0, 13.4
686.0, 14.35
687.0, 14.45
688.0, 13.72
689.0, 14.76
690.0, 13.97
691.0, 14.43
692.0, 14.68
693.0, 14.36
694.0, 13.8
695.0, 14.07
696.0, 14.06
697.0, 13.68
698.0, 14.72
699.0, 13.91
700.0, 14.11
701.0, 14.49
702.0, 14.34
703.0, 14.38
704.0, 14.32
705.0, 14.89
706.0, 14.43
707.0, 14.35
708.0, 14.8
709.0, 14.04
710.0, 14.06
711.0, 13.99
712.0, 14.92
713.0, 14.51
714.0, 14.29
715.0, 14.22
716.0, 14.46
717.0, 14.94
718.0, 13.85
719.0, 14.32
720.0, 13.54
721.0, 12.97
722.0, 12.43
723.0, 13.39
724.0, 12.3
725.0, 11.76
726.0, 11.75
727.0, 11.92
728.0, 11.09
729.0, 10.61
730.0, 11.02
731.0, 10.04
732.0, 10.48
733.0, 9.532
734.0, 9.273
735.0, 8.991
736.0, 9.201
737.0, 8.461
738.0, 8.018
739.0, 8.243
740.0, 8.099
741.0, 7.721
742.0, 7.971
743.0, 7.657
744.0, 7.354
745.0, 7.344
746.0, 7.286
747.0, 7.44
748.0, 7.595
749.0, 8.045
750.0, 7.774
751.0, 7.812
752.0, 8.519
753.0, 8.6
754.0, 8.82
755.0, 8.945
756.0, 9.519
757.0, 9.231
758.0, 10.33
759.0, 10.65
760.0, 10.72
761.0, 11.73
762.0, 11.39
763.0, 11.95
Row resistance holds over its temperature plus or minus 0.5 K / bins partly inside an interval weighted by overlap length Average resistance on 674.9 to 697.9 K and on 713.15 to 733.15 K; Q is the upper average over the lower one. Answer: 0.90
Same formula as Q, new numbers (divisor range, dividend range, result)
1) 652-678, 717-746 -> 0.85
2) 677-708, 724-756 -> 0.64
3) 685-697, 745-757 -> 0.58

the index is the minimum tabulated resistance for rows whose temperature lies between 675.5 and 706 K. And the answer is 12.68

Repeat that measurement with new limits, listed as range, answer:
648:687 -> 10.65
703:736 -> 8.991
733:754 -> 7.286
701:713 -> 13.99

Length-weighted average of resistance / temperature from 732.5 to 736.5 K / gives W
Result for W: 9.25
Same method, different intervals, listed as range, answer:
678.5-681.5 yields 13.7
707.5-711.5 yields 14.2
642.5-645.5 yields 14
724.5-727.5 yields 11.8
